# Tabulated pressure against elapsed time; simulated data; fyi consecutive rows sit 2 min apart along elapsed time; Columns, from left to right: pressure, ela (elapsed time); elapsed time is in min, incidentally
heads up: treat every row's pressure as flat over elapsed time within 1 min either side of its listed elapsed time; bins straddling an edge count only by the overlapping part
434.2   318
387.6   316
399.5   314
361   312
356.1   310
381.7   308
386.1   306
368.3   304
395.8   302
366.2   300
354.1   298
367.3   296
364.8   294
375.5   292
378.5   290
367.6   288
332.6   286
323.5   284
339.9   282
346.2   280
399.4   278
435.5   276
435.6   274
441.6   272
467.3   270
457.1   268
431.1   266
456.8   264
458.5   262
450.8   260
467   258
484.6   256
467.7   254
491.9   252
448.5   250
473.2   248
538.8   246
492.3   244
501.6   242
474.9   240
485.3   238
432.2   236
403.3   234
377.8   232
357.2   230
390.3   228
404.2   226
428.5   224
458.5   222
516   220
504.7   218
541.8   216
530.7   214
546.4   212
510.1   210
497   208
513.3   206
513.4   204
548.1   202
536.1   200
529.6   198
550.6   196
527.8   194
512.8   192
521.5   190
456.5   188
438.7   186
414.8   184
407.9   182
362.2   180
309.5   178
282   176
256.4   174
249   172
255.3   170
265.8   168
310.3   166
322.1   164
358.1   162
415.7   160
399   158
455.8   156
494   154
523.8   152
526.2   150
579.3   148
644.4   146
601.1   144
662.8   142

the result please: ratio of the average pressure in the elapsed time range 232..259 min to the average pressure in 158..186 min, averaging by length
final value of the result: 1.42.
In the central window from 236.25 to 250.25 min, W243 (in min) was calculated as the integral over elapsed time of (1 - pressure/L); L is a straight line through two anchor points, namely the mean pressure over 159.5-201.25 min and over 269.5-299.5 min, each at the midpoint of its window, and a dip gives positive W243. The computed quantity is -3.7 min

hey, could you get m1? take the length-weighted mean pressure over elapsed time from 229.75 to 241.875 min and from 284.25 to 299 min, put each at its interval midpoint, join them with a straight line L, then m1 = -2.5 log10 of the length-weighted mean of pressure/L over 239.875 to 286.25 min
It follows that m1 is -0.12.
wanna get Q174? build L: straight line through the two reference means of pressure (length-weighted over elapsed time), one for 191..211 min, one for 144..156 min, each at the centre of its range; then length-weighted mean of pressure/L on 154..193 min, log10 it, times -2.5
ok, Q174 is 0.40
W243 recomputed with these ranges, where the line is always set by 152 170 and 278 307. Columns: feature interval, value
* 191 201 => -4.18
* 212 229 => -4.77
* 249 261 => -3.29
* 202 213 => -4.29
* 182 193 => -2.56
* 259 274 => -3.46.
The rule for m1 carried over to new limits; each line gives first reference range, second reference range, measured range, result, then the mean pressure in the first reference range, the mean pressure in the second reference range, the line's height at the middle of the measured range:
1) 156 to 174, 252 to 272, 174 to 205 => -0.25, 326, 461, 360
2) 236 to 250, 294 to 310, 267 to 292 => 0.06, 487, 372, 416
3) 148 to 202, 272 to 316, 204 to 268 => -0.19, 416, 375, 395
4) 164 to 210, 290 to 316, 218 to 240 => -0.07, 421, 374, 404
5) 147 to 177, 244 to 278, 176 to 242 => -0.12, 380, 462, 419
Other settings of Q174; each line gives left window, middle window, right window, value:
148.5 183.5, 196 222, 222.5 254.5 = -0.25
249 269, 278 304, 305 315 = 0.13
